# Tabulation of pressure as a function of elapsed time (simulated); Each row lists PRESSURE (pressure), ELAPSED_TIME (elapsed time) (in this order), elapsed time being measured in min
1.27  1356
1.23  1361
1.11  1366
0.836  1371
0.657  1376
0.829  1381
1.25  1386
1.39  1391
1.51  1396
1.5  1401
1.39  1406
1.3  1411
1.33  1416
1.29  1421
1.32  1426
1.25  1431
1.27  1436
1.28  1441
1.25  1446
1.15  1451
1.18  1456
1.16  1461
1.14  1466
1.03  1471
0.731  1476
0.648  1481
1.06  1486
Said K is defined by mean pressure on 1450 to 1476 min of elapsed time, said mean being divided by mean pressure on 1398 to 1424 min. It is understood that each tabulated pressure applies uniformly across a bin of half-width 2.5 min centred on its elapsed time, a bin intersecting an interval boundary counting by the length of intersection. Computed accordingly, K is 0.80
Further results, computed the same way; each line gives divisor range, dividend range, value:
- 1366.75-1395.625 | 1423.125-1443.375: 1.23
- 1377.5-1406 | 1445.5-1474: 0.89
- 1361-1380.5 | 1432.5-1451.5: 1.37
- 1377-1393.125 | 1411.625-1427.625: 1.19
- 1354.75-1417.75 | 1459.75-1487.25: 0.79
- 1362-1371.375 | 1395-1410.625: 1.38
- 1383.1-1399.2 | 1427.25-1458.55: 0.90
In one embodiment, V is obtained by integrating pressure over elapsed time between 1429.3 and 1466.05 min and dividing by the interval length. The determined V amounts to 1.21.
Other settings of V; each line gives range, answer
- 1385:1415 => 1.39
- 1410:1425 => 1.31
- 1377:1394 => 1.12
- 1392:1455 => 1.32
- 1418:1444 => 1.28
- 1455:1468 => 1.16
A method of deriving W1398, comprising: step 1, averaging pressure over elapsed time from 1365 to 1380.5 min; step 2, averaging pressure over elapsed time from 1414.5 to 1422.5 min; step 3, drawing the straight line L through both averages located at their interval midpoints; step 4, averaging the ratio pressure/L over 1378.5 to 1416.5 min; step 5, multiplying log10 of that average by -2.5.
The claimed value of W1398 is -0.20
